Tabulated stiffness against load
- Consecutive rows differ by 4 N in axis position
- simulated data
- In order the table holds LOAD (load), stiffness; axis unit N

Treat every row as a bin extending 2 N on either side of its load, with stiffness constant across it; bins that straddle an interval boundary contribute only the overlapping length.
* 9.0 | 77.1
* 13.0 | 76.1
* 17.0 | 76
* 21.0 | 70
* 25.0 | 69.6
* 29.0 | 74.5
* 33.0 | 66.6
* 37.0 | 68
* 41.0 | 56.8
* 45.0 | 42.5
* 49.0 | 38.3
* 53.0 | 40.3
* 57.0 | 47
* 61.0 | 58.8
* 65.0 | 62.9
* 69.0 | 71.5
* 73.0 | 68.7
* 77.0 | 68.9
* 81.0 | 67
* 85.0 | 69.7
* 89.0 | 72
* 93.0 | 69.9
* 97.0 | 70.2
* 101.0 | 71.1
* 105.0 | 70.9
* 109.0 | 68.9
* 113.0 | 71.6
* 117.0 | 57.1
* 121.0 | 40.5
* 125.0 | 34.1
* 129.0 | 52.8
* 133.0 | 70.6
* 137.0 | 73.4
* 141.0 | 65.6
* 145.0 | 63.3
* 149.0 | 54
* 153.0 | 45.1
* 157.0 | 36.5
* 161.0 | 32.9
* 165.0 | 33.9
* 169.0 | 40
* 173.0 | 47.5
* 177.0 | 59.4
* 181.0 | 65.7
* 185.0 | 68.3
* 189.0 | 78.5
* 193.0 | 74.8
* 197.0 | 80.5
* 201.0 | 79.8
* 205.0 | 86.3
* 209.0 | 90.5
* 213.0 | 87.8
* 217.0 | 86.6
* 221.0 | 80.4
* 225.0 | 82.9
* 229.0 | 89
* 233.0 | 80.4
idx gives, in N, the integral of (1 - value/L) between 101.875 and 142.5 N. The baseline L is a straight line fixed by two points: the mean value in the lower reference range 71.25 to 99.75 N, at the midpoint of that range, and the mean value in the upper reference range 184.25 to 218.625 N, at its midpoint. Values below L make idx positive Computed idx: 7.0 N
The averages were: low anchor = 69.5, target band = 60.8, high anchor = 81.9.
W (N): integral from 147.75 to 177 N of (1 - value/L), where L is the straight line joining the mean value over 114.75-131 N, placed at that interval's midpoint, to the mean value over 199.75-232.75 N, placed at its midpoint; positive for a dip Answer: 9.5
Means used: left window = 46.5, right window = 85.3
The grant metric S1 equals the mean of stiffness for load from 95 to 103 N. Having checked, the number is 70.7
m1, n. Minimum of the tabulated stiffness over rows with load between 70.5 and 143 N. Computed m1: 34.1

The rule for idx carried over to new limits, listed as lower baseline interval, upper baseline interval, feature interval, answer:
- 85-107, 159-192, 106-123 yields 1.73 N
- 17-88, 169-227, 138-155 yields 2.99 N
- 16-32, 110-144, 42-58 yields 6.05 N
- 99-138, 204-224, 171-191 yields 3.53 N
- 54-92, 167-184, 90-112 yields -3.07 N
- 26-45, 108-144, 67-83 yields -1.81 N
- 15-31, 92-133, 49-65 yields 4.43 N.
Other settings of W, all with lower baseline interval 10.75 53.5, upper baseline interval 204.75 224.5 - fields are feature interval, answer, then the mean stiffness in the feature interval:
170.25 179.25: 3.1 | 52.7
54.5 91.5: 1.6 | 64.9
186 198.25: 0.9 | 77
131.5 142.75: 0.9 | 69.9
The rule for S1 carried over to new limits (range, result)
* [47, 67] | 49.5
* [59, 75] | 65.5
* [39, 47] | 49.6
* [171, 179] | 53.5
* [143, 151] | 58.6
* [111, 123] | 56.4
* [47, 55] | 39.3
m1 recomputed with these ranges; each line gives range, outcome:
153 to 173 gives 32.9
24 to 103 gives 38.3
